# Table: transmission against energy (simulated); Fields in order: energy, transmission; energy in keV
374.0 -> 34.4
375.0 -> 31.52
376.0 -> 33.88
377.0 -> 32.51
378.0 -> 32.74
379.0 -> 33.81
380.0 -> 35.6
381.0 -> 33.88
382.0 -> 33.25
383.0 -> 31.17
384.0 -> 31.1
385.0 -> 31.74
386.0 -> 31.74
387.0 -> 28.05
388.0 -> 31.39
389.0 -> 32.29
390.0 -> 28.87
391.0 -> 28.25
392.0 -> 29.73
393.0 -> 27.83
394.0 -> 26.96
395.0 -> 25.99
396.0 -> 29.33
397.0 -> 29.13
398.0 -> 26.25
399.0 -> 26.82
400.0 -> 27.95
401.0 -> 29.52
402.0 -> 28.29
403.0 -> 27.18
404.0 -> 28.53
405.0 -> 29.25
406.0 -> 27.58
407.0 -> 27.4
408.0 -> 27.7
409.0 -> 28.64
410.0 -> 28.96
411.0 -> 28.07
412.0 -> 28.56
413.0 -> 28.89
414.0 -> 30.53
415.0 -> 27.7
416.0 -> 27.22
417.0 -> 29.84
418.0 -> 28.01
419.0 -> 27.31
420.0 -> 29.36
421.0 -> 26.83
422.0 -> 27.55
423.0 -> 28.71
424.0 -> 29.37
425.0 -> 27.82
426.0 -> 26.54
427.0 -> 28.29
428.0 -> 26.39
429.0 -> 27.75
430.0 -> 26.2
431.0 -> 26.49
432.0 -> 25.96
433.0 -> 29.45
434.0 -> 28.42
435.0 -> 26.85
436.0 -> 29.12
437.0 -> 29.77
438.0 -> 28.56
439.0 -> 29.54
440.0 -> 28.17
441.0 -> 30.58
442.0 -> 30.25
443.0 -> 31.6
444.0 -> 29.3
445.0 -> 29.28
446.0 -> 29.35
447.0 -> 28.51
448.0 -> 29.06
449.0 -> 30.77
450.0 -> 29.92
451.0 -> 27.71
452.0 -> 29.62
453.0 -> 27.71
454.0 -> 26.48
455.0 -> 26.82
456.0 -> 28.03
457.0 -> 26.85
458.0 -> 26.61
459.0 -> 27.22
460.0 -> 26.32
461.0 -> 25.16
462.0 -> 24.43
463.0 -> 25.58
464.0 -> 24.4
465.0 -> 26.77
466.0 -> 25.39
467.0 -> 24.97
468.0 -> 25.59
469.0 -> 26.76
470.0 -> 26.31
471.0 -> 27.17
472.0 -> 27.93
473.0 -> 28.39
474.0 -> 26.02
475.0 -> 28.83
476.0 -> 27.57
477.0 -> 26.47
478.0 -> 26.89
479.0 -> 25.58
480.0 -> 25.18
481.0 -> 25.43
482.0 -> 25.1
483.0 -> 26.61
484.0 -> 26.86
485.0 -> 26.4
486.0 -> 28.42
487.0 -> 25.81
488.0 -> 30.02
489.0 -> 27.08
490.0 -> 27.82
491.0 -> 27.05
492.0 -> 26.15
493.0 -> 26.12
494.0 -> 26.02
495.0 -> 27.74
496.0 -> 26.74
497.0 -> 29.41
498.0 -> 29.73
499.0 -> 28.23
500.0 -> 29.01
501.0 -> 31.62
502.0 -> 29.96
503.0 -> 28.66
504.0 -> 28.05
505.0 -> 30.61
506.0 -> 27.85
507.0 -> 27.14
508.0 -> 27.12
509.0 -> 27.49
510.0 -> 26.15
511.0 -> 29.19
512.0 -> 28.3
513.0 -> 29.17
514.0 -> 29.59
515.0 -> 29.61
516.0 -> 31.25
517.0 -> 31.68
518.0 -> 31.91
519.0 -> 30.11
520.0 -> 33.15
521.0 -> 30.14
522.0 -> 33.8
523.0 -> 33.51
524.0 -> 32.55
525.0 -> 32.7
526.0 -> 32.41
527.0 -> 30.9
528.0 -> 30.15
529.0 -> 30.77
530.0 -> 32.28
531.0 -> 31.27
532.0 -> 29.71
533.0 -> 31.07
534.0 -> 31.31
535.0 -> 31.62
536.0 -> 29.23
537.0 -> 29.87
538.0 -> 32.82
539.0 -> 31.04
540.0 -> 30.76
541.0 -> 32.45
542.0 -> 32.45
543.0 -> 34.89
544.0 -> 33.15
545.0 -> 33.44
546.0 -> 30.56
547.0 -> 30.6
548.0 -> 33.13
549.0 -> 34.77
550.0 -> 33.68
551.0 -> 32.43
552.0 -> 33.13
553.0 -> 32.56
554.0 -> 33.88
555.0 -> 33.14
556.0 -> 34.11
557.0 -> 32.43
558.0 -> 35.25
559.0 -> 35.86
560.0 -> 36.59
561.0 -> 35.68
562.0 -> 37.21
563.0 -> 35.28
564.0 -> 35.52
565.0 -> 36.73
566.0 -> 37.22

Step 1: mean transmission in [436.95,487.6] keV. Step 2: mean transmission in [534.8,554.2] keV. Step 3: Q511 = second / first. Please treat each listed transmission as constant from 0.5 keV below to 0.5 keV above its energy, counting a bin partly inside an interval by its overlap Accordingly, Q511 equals 1.18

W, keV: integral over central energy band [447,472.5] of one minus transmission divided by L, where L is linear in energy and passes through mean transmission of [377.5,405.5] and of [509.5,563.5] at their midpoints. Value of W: 3.3 keV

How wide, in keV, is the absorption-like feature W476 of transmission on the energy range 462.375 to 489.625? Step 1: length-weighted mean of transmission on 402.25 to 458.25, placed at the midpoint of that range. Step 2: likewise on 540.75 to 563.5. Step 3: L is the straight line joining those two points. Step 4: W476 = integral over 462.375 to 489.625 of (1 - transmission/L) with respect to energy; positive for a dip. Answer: 3.4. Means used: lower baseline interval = 28.3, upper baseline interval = 33.8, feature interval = 26.6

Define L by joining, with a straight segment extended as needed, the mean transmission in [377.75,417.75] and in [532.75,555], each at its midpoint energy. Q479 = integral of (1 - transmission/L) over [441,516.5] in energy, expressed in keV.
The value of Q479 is 8.1 keV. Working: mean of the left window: 29.4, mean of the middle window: 27.7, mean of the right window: 32.3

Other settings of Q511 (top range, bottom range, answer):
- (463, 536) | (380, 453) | 0.99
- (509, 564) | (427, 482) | 1.17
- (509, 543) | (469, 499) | 1.14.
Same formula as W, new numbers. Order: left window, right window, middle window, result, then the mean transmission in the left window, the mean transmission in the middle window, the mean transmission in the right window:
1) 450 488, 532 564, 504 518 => 0.5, 26.7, 28.9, 33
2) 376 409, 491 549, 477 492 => 1.7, 29.8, 26.7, 30.3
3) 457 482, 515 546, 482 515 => 1.0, 26.3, 28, 31.7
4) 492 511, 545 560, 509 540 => -0.3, 28.2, 30.9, 33.4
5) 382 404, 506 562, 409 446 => 1.6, 29.1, 28.4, 31.7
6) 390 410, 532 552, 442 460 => 0.6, 28.1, 28.5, 32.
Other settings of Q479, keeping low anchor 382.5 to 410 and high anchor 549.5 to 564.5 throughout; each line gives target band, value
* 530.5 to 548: 1.2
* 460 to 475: 2.5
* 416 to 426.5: 0.6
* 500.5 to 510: 1.2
